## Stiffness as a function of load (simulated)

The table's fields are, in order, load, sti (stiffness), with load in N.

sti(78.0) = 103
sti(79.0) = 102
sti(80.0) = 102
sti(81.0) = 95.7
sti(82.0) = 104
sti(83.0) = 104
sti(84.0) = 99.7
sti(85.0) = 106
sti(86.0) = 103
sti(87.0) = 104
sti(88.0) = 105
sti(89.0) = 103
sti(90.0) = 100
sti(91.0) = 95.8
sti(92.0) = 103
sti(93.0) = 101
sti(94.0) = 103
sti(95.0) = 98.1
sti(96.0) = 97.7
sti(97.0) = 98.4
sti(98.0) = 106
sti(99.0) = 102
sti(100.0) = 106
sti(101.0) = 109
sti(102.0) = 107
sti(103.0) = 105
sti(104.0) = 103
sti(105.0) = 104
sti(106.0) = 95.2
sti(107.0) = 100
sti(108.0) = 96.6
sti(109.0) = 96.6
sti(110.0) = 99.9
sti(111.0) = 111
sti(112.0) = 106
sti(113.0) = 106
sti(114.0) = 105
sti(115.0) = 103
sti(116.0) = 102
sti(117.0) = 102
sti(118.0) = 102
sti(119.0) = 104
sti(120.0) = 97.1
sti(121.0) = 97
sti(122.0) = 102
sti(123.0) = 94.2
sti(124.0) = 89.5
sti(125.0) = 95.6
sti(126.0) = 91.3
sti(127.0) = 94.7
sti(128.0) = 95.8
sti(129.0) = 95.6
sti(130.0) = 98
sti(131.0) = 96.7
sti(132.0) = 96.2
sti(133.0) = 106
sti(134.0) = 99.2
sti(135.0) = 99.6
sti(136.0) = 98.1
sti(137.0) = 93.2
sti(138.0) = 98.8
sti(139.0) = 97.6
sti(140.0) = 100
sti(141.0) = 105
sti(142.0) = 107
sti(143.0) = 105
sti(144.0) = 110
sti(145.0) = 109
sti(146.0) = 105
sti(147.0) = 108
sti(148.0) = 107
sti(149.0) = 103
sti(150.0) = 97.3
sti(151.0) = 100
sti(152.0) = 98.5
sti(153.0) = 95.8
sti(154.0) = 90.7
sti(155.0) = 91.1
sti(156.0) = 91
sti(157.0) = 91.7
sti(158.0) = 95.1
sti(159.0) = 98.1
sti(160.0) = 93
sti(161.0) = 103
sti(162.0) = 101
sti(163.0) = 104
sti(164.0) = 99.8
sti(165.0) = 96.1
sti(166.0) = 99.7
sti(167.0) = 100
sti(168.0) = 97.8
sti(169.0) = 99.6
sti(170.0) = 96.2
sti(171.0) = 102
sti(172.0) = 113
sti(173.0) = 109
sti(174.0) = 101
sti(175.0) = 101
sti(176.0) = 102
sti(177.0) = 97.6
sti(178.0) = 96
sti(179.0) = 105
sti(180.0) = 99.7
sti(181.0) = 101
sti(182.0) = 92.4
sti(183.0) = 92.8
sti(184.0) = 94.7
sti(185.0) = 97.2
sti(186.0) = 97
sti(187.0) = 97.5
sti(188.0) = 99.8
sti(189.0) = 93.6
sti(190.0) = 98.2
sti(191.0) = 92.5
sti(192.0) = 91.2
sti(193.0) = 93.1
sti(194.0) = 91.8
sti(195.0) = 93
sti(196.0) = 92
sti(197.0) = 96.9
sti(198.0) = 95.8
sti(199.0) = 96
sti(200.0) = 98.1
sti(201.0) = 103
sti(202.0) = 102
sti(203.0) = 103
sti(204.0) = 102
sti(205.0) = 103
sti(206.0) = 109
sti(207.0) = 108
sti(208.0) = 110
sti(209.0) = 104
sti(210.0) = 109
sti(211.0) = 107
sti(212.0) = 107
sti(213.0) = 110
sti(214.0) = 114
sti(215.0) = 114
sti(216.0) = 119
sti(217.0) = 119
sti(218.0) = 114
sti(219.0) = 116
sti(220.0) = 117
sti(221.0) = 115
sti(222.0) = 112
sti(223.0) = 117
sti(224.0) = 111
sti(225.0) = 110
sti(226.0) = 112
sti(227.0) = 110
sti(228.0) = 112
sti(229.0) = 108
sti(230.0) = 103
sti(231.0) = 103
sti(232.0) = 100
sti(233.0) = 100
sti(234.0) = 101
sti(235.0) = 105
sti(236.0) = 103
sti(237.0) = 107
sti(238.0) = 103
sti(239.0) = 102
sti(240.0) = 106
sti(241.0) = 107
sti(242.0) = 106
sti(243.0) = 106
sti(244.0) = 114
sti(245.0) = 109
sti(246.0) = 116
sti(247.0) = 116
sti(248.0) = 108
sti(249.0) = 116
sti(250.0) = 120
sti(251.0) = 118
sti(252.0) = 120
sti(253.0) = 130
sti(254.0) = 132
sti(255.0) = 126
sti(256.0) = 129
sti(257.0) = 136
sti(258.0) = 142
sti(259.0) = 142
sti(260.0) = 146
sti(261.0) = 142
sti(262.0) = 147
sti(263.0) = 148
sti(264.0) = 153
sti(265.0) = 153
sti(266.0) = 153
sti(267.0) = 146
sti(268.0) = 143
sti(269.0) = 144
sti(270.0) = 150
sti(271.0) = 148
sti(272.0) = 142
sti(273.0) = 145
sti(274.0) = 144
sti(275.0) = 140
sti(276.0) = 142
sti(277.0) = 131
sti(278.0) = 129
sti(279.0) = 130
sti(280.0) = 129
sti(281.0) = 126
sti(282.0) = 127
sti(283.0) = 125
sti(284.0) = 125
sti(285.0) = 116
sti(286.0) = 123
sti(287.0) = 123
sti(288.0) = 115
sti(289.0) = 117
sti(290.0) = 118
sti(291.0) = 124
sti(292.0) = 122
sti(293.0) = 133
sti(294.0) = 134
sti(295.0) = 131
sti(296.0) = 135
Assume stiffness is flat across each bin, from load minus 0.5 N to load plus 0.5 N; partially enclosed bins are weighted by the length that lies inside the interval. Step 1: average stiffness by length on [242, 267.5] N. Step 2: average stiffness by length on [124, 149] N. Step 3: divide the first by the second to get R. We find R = 1.30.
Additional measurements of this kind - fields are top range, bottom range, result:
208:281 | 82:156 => 1.21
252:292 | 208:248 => 1.24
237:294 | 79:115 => 1.26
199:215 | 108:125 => 1.05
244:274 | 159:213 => 1.35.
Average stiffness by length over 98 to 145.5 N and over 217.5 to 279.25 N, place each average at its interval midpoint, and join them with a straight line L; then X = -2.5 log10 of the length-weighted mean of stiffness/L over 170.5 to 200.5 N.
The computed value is 0.15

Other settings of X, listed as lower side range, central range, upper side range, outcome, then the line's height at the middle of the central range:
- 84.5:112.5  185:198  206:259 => 0.158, 110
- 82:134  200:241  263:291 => 0.143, 123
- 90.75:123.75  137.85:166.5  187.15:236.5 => 0.032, 103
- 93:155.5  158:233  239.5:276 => 0.142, 117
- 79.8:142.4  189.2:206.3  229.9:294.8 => 0.180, 115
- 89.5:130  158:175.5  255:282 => 0.145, 115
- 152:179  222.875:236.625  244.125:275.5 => 0.162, 124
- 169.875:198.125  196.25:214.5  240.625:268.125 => 0.033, 107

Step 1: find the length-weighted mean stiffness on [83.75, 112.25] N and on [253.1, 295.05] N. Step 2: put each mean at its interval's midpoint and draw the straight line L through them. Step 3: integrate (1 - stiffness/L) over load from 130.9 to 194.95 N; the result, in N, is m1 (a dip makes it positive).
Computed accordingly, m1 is 8.46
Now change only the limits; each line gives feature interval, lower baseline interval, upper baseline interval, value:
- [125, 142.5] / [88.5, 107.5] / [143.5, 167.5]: 0.4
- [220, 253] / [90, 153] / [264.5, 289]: 4.3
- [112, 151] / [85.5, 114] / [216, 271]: 2.2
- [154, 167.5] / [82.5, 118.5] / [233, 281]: 1.8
